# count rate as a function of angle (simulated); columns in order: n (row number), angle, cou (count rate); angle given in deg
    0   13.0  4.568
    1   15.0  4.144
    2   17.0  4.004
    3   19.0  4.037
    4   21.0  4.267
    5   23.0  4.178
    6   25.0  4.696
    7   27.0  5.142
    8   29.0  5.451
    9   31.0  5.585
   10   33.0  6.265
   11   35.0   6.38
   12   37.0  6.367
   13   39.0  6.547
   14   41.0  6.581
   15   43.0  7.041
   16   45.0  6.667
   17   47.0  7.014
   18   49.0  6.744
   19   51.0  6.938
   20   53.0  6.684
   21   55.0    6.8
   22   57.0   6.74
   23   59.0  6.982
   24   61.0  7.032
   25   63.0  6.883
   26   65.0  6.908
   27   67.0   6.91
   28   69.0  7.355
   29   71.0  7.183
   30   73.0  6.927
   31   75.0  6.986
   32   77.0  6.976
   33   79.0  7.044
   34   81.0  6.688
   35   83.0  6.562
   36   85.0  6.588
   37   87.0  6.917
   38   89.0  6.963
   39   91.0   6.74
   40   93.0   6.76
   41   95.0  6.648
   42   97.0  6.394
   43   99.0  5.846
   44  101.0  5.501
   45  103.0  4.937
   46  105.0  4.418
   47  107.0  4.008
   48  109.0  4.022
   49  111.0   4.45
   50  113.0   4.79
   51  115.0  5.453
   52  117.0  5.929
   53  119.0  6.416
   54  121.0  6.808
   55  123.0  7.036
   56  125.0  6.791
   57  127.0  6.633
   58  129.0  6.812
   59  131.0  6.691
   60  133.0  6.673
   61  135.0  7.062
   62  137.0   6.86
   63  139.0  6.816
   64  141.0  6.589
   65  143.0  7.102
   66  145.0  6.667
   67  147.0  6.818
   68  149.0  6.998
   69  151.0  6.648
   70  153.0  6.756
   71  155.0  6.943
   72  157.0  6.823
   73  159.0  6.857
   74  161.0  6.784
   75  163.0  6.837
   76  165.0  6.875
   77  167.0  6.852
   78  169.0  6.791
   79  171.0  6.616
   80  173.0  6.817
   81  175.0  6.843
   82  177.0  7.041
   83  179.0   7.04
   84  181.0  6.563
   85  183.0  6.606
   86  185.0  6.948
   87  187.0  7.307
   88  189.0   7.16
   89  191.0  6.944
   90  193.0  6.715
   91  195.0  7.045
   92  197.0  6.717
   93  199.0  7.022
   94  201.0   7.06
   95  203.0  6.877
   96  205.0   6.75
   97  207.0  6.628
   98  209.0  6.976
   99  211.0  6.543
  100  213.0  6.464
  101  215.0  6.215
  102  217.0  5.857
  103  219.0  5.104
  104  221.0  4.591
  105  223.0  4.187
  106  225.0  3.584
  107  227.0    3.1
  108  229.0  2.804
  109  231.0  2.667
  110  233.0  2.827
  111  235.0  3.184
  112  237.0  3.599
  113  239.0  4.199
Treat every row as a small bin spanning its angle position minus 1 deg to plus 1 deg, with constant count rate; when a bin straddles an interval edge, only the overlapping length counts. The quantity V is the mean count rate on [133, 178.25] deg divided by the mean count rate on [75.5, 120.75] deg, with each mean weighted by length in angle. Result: 1.15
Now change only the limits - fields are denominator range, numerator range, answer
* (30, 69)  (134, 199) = 1.02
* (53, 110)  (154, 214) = 1.07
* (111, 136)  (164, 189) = 1.08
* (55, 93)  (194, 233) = 0.80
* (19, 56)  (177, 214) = 1.14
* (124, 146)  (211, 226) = 0.77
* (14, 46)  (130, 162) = 1.25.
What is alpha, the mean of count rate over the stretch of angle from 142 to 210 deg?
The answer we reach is 6.87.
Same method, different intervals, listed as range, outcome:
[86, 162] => 6.3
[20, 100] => 6.48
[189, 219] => 6.66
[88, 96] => 6.78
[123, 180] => 6.83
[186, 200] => 6.99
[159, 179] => 6.84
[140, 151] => 6.82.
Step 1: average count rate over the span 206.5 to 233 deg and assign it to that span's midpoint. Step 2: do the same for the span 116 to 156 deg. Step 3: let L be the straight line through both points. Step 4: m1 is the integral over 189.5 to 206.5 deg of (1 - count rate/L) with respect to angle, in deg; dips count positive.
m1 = -4.9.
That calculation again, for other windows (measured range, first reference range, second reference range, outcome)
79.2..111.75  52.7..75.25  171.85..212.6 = 4.96 deg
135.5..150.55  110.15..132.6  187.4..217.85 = -1.18 deg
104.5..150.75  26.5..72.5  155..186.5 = 3.90 deg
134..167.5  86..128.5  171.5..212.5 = -2.35 deg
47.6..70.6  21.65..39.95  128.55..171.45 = -4.03 deg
